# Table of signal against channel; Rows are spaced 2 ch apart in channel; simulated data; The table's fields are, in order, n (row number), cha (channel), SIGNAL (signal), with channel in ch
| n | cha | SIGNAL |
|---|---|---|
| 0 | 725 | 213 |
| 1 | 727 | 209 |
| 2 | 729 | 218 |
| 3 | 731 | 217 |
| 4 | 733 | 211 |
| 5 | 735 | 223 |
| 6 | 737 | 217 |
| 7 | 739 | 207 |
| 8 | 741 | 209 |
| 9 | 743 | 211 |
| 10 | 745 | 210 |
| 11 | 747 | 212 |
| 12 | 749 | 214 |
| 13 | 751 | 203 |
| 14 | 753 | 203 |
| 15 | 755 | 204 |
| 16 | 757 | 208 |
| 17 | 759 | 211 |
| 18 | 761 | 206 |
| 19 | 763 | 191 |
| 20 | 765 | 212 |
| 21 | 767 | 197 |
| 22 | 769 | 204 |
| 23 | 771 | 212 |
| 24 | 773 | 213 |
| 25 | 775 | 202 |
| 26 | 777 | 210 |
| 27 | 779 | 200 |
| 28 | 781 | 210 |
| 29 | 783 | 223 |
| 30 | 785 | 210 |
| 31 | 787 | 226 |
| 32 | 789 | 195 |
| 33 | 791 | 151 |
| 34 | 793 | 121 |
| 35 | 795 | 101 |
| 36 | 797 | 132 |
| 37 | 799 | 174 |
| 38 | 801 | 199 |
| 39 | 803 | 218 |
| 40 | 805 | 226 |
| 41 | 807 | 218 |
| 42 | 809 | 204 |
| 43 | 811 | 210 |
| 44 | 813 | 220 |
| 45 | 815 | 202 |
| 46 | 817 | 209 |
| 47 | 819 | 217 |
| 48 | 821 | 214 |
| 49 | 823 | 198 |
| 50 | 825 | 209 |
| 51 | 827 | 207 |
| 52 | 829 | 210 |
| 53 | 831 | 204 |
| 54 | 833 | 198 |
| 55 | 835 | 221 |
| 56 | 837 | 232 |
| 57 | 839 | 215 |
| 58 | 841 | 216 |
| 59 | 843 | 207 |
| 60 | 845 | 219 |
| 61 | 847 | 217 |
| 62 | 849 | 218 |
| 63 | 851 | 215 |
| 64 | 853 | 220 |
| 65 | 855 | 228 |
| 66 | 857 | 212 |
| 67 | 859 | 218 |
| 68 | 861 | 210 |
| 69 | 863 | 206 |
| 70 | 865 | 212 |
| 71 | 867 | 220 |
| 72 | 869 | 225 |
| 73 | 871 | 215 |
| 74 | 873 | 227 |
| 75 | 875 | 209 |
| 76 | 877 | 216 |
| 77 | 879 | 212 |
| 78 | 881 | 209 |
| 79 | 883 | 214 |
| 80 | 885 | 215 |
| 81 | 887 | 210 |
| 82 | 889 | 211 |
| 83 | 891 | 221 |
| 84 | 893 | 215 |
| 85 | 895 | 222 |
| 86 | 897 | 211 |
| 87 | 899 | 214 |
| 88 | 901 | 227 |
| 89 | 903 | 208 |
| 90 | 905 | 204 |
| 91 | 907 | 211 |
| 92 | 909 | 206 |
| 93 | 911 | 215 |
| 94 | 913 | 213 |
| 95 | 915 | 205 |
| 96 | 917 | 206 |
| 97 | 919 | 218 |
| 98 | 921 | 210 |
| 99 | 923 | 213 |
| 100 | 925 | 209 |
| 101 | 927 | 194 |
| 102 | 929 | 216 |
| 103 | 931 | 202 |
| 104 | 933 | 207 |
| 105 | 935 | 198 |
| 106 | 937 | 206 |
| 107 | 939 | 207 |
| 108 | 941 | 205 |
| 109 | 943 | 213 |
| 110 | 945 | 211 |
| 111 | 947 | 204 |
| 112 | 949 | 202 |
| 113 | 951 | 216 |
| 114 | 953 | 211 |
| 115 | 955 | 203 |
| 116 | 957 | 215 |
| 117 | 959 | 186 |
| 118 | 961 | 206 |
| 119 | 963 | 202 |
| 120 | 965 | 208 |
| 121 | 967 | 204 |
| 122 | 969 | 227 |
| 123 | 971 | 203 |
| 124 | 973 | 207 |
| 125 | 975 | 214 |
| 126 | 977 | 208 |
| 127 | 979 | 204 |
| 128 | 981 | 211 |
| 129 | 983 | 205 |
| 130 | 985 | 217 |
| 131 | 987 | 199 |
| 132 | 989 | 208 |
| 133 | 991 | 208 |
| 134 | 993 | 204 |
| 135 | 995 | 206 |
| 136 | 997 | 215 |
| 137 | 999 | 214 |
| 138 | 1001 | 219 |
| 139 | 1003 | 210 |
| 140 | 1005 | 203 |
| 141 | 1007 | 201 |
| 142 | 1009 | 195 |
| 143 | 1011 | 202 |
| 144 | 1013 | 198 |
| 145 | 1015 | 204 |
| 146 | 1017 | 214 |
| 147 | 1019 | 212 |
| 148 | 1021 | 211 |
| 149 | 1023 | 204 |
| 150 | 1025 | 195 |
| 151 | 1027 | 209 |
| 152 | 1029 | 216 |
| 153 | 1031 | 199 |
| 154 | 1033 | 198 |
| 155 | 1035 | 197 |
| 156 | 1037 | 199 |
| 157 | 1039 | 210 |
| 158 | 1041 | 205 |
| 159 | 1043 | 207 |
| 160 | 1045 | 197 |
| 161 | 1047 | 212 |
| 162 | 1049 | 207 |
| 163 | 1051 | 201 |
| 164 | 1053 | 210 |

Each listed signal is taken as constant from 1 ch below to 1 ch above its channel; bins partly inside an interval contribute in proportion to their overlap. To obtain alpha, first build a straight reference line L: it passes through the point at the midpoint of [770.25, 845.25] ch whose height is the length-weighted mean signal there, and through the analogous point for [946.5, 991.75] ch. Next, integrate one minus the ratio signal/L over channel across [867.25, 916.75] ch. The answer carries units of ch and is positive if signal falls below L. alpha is -2.3 ch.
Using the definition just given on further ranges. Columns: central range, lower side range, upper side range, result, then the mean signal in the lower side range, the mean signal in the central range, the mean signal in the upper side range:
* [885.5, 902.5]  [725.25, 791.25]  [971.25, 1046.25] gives -0.7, 208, 216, 206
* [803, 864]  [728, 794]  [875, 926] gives -1.3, 205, 213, 213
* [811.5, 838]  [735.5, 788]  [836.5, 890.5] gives 0.3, 209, 211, 216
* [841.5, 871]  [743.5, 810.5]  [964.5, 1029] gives -2.2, 198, 216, 208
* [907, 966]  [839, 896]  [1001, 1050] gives 1.0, 216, 207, 205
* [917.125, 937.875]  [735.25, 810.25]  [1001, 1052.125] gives -0.5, 199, 207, 205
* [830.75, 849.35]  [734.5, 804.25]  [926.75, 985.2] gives -1.2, 198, 215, 207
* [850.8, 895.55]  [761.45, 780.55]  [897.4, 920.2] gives -1.3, 205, 216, 212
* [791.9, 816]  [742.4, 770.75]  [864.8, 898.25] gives 2.8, 206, 185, 216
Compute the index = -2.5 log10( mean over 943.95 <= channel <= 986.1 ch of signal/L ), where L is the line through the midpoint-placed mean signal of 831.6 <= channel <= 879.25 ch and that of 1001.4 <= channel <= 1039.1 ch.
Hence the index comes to 0.002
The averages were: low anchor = 216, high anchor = 204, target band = 208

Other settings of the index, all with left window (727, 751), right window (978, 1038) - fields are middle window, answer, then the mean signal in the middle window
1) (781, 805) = 0.17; 181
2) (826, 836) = 0.01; 208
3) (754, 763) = 0.04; 205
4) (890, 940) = -0.01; 210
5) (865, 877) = -0.04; 218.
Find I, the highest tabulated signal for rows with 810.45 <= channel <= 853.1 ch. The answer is 232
